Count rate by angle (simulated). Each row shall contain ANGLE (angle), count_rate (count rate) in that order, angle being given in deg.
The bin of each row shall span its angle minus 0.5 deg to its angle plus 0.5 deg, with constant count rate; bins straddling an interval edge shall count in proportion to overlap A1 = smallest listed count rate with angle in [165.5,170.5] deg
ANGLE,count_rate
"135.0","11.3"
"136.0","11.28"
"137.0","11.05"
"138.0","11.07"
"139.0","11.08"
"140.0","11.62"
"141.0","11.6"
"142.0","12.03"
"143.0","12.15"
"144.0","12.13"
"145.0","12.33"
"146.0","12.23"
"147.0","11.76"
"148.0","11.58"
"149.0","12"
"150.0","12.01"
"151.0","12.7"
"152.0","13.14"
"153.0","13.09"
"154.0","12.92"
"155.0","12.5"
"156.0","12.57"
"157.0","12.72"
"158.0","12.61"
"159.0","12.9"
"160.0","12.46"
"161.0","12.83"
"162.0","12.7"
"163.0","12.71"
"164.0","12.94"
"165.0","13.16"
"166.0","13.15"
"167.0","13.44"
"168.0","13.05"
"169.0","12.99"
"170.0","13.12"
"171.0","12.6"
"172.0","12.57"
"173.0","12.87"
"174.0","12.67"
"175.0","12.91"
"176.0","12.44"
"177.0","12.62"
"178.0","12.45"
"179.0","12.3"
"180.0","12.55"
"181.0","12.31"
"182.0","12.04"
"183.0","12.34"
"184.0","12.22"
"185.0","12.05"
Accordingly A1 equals 12.99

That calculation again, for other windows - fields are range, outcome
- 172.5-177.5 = 12.44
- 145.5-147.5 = 11.76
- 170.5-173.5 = 12.57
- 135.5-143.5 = 11.05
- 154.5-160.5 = 12.46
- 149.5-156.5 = 12.01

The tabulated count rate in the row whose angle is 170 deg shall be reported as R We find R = 13.12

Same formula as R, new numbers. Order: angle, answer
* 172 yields 12.57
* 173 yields 12.87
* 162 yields 12.7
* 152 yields 13.14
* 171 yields 12.6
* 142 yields 12.03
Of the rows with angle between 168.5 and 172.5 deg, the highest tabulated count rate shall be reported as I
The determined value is 13.12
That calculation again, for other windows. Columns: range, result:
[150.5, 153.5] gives 13.14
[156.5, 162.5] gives 12.9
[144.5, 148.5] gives 12.33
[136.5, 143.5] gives 12.15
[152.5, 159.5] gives 13.09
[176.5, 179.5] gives 12.62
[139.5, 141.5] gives 11.62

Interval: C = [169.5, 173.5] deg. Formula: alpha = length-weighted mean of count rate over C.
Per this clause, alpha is 12.8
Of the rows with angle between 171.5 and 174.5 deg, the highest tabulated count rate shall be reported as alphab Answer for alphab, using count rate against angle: 12.87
